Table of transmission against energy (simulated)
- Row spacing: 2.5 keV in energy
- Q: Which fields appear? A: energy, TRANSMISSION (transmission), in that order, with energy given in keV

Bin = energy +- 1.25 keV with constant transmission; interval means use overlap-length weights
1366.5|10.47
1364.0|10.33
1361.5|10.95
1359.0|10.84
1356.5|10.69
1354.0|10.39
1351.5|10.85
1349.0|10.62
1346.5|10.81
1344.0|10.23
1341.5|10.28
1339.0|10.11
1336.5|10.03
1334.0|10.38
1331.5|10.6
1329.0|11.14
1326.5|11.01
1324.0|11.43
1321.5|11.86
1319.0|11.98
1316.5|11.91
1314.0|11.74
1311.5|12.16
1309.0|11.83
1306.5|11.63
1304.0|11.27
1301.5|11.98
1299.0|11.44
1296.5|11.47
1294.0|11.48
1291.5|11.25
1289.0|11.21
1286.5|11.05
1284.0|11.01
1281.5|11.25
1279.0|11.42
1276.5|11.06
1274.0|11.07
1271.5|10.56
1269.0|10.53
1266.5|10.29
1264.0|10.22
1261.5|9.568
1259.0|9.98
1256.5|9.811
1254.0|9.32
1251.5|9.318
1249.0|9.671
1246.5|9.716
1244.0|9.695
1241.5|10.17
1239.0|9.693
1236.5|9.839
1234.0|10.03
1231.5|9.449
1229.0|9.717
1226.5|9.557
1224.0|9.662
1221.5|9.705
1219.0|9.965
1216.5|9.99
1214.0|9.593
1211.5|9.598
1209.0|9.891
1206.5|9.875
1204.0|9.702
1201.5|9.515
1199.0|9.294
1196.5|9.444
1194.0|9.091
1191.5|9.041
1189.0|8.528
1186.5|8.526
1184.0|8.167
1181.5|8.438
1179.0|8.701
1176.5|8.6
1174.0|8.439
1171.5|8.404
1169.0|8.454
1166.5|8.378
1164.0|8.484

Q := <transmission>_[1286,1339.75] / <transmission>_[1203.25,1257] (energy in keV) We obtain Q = 1.2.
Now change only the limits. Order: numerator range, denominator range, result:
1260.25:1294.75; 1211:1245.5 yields 1.11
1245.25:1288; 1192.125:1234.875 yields 1.07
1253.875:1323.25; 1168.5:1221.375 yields 1.22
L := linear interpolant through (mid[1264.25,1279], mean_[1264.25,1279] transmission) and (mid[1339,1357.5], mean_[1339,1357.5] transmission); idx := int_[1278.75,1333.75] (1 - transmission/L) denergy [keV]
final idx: -4.17 keV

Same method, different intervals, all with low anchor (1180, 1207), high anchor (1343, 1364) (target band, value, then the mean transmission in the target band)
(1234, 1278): -1.68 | 10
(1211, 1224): -0.69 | 9.77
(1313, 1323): -1.52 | 11.9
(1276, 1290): -1.73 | 11.2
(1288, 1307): -2.59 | 11.5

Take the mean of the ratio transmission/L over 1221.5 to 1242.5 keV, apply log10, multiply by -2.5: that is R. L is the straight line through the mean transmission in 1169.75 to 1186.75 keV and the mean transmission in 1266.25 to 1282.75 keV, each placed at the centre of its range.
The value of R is 0.009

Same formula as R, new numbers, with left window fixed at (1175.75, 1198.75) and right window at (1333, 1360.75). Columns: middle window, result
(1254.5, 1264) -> -0.03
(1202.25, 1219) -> -0.09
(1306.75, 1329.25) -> -0.15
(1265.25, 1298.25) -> -0.13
